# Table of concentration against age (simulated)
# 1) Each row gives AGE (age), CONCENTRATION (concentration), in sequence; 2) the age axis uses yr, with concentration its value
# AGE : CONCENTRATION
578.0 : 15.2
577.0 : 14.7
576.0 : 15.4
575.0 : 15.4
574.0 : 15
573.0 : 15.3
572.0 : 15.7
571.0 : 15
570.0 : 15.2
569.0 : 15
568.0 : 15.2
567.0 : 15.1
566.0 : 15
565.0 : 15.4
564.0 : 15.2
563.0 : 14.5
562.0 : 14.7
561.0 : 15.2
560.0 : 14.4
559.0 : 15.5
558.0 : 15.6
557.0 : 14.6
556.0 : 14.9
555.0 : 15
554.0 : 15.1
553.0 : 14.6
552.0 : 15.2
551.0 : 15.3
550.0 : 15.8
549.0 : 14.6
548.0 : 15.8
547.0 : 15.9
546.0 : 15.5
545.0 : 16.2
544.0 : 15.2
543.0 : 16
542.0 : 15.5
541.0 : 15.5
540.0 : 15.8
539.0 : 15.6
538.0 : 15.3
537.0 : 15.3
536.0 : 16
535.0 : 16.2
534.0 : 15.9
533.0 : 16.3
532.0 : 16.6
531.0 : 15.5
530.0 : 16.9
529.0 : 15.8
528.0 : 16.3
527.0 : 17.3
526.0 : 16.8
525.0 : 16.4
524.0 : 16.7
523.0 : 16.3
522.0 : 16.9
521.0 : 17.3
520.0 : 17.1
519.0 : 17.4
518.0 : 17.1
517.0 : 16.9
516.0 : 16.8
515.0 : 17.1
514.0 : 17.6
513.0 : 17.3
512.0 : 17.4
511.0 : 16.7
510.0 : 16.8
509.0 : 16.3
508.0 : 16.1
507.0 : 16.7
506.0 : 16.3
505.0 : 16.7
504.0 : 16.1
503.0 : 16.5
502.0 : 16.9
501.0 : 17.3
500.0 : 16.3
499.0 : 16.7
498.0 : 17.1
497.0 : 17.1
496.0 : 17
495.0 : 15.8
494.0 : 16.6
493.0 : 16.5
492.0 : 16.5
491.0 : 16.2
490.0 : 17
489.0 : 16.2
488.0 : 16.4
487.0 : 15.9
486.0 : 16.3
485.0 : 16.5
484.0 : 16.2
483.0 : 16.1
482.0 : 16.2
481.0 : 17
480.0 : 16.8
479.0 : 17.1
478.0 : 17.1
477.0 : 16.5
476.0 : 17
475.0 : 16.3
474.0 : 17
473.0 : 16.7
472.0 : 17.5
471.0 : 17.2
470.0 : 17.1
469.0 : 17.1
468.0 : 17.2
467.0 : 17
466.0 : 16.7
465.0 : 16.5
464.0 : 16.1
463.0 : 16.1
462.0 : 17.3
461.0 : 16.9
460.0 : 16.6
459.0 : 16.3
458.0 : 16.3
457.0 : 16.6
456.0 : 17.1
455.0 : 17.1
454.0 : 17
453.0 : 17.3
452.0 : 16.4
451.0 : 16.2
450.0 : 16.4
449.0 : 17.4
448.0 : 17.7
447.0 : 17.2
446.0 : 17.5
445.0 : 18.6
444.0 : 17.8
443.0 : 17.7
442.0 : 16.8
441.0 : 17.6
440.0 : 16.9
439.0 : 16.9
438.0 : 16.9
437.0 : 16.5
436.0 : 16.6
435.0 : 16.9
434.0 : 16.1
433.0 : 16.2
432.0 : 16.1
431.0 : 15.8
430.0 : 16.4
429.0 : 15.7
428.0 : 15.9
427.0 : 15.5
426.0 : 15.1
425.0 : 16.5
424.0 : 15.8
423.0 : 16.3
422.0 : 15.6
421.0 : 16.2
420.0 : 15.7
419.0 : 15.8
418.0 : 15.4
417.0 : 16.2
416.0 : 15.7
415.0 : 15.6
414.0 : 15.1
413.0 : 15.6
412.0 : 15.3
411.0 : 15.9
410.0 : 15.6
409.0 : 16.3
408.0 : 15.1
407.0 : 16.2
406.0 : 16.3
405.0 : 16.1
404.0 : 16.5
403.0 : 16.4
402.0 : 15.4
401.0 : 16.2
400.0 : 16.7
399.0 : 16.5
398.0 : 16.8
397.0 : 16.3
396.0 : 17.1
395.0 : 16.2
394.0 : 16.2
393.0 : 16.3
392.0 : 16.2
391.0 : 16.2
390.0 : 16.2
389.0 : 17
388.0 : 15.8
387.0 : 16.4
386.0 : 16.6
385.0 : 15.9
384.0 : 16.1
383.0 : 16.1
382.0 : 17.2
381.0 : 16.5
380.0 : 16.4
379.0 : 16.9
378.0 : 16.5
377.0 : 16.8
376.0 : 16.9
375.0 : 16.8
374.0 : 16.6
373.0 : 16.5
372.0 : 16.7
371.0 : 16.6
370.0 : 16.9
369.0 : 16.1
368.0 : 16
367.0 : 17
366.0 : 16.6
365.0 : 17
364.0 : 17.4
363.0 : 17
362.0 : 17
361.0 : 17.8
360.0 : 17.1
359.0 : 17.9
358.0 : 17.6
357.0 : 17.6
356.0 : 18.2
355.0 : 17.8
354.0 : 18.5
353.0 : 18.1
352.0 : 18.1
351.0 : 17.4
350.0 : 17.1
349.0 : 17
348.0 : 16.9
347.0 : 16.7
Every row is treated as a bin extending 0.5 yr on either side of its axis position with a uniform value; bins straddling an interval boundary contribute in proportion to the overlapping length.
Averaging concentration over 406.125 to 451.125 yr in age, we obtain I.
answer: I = 16.3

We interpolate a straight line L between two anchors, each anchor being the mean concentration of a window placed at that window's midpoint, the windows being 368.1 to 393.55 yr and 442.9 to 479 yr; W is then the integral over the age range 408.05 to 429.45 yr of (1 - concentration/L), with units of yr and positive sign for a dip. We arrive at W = 1.2 yr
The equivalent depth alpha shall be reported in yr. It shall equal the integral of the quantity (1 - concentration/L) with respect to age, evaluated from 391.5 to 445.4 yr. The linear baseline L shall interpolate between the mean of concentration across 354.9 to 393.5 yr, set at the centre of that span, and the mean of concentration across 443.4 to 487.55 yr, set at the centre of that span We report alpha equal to 1.8 yr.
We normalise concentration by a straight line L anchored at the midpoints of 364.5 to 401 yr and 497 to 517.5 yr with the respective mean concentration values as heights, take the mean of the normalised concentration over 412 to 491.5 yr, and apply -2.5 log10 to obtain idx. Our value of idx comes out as 0.008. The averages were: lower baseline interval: 16.5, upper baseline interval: 16.8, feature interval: 16.5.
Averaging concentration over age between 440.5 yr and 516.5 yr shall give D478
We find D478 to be 16.8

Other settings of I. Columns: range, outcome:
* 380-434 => 16.1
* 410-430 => 15.7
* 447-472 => 16.8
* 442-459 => 17.1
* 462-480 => 16.8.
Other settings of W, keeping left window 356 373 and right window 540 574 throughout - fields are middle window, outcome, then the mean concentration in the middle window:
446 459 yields -0.54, 16.9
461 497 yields -1.56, 16.7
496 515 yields -1.29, 16.8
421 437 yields 0.37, 16.1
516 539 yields -1.39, 16.5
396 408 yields 0.28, 16.3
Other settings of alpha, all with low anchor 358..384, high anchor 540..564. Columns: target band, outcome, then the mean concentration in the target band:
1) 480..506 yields -1.26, 16.5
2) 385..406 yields 0.33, 16.3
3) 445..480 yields -1.89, 16.9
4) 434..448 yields -0.86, 17.2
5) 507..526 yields -1.63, 16.9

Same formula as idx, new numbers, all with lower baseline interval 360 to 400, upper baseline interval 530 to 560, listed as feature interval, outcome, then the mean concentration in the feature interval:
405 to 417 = 0.04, 15.7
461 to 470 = -0.05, 16.8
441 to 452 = -0.07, 17.3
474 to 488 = -0.04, 16.6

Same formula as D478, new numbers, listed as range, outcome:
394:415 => 16.1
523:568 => 15.6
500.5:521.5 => 16.9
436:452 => 17.2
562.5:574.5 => 15.1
